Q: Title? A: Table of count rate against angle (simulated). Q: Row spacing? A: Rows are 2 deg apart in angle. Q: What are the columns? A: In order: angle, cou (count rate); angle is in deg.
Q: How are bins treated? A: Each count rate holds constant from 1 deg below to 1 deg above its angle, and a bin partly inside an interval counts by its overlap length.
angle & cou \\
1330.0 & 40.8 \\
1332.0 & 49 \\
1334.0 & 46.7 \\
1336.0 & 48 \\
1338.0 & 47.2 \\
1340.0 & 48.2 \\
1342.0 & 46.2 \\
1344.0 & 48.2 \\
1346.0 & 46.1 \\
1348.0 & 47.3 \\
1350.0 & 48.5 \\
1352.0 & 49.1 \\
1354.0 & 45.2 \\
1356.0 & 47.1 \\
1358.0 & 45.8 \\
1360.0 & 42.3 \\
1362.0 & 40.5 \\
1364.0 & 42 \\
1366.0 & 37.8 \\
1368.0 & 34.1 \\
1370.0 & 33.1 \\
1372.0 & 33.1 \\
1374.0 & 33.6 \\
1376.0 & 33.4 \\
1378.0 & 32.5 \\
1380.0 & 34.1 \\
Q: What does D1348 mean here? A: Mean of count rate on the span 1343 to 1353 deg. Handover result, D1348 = 47.8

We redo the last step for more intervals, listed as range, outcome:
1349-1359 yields 47.1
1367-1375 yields 33.5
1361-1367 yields 40.1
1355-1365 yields 43.5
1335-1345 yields 47.6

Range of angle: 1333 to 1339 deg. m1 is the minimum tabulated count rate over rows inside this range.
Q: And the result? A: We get 46.7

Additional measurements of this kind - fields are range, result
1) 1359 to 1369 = 34.1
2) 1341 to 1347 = 46.1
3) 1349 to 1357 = 45.2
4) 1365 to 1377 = 33.1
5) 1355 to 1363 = 40.5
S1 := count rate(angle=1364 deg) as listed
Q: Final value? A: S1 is 42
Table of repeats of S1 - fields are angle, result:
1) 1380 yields 34.1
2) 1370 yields 33.1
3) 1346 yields 46.1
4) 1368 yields 34.1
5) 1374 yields 33.6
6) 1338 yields 47.2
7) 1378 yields 32.5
